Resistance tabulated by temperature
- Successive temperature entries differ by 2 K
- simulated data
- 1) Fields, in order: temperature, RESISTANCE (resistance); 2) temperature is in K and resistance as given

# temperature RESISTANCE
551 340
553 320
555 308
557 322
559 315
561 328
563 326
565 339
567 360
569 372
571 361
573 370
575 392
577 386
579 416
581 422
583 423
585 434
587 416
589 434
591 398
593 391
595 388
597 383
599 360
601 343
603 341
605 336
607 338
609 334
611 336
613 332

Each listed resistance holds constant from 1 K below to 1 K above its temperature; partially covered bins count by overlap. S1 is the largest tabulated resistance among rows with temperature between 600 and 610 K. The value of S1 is 343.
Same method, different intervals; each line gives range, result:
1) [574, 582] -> 422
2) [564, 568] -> 360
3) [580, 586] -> 434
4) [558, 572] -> 372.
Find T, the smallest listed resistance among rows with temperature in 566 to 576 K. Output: 360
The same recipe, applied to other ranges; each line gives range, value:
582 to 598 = 383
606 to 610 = 334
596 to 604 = 341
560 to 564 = 326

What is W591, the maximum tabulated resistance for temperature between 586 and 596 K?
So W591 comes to 434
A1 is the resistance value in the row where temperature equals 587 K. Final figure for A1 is 416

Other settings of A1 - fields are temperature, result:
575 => 392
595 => 388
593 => 391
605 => 336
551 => 340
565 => 339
